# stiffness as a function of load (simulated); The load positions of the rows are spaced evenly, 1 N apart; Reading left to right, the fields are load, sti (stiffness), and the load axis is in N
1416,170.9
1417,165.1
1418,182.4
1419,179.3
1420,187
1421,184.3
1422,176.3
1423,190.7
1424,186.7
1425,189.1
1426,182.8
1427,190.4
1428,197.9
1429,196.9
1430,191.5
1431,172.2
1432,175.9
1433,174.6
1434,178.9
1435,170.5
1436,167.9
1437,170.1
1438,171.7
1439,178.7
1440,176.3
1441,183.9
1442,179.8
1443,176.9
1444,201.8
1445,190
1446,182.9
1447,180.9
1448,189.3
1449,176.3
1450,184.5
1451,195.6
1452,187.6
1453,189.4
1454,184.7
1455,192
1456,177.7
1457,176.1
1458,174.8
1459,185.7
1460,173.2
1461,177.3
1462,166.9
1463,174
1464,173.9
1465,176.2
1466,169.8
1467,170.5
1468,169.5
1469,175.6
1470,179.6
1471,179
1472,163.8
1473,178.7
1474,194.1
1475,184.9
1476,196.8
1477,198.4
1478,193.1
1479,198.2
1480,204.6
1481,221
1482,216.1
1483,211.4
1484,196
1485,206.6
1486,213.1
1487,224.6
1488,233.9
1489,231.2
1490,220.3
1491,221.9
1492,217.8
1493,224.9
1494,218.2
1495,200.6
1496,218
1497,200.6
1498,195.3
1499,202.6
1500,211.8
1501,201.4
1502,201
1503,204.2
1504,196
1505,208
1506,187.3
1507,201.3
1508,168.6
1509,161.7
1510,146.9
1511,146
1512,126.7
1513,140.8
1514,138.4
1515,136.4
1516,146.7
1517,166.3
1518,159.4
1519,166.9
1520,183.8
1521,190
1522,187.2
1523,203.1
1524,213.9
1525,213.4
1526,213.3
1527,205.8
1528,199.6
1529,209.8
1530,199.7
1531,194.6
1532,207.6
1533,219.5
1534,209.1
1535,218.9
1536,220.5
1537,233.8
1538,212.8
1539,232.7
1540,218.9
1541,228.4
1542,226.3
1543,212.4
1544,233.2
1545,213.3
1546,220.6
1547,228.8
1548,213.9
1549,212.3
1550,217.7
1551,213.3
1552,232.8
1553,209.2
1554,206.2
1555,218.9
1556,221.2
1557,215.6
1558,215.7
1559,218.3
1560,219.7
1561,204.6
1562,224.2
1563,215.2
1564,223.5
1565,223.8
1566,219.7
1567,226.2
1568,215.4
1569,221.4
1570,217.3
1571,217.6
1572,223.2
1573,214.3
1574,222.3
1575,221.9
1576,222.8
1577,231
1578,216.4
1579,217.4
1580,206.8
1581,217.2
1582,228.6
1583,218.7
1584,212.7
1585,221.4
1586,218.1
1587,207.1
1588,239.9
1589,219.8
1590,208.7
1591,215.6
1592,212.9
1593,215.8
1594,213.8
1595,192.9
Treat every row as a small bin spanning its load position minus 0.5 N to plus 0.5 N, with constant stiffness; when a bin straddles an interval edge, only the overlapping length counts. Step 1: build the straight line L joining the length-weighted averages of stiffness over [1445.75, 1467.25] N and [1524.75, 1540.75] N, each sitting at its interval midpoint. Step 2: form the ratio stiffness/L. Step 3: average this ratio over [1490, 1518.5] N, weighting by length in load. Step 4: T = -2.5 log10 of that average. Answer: 0.09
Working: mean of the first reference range 180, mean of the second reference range 213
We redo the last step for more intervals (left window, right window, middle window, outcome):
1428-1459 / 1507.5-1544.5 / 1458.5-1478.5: 0.035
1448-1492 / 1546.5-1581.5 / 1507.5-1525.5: 0.226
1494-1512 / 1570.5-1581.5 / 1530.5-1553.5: -0.067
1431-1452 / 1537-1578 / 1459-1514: 0.022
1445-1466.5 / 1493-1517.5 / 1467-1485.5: -0.065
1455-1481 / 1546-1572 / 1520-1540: -0.014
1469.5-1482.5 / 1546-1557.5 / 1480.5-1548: 0.024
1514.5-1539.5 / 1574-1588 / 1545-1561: -0.046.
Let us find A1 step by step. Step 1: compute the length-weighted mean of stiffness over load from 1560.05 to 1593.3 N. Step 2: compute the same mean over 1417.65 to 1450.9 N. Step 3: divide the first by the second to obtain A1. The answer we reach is 1.2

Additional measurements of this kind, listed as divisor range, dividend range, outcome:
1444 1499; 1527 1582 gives 1.13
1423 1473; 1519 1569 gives 1.19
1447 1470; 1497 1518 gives 0.97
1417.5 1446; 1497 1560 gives 1.09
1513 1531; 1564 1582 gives 1.20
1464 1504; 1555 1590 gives 1.09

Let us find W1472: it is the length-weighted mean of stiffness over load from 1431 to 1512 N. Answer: 189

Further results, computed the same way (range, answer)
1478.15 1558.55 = 203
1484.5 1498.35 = 216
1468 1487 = 195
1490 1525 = 186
